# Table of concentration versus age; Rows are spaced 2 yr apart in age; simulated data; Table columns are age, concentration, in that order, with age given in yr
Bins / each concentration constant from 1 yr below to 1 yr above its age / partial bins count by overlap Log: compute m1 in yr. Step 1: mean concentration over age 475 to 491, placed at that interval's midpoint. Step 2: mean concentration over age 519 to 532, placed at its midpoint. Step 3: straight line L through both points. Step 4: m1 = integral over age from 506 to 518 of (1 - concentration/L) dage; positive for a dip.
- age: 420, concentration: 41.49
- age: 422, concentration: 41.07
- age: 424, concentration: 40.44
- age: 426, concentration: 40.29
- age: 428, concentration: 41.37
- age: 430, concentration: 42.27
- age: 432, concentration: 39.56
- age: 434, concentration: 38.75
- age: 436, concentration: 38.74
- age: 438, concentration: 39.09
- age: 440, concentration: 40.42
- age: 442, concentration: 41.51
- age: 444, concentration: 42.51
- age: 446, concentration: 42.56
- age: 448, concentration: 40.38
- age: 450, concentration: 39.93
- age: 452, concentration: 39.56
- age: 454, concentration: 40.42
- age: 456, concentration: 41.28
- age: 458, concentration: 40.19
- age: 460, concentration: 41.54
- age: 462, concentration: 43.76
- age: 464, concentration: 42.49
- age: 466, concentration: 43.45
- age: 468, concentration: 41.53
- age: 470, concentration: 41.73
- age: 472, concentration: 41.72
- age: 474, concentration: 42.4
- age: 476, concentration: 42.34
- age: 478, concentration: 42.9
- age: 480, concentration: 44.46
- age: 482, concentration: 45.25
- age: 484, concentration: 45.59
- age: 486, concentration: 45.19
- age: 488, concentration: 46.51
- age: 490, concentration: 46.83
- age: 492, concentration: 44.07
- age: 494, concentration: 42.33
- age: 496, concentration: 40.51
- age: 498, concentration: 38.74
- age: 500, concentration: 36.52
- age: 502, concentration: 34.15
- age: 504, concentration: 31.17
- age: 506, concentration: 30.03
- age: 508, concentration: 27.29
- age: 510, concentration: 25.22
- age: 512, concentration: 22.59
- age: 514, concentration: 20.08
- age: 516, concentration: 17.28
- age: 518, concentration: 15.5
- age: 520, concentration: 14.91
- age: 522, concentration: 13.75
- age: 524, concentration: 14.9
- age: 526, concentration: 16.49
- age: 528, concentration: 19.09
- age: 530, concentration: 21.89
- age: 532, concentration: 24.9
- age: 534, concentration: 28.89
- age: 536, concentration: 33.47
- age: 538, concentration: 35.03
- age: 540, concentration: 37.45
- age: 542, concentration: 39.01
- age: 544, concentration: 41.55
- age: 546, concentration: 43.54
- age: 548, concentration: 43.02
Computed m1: 1.76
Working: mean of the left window 44.9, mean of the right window 17.5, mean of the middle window 22.5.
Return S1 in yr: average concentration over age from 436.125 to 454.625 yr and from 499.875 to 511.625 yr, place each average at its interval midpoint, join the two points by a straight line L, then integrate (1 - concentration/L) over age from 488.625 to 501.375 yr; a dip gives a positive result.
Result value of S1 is -3.8 yr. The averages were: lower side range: 40.6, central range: 41.4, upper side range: 29.9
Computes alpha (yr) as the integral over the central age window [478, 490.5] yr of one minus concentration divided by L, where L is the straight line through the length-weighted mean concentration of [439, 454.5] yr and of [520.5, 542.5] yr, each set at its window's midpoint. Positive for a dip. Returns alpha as -4.2 yr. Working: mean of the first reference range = 40.9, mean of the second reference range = 25.3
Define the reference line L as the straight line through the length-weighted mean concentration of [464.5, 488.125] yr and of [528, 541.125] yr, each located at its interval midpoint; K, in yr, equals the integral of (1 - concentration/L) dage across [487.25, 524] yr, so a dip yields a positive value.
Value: 7.2 yr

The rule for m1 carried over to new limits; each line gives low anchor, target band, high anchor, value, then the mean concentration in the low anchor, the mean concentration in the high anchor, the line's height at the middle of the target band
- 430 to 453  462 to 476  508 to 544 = -2.9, 40.4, 24.2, 35.1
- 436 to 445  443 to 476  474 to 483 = 0.4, 40.6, 43.6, 42.1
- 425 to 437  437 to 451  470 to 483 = 0.0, 40.2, 43.1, 41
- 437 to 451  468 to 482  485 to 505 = -0.7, 40.9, 40.6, 40.7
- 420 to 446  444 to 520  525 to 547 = -3.2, 40.6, 31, 36.1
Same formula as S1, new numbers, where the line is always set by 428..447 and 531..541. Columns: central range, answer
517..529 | 6.3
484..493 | -2.4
